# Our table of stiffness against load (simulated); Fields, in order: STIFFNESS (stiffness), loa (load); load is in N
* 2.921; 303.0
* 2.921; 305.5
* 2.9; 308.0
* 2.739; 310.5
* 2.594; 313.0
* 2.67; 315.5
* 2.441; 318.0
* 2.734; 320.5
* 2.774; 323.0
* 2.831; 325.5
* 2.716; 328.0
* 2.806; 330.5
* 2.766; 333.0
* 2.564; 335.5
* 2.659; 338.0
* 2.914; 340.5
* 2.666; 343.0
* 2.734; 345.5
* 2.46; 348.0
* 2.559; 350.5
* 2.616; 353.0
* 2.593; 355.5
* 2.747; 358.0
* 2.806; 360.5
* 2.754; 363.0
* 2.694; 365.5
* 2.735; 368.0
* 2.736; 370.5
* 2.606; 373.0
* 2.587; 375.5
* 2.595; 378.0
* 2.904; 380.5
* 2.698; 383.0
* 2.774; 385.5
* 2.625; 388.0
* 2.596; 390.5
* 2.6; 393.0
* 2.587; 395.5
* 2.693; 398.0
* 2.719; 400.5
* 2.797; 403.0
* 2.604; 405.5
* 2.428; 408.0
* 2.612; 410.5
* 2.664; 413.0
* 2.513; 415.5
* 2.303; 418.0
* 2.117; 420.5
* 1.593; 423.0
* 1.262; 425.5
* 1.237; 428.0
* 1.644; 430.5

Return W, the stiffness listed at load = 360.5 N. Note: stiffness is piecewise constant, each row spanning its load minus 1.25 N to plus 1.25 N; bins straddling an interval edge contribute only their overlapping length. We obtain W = 2.806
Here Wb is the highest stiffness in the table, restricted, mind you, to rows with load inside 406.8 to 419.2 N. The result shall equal 2.664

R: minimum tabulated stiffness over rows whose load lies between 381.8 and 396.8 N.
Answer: 2.587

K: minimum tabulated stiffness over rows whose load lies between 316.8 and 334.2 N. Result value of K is 2.441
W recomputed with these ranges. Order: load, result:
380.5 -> 2.904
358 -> 2.747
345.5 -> 2.734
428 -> 1.237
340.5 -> 2.914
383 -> 2.698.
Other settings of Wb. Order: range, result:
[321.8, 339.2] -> 2.831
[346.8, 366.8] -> 2.806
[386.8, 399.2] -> 2.693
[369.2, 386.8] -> 2.904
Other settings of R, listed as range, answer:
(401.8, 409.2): 2.428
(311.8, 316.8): 2.594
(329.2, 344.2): 2.564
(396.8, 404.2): 2.693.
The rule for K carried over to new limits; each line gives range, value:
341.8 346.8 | 2.666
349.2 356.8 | 2.559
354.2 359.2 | 2.593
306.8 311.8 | 2.739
